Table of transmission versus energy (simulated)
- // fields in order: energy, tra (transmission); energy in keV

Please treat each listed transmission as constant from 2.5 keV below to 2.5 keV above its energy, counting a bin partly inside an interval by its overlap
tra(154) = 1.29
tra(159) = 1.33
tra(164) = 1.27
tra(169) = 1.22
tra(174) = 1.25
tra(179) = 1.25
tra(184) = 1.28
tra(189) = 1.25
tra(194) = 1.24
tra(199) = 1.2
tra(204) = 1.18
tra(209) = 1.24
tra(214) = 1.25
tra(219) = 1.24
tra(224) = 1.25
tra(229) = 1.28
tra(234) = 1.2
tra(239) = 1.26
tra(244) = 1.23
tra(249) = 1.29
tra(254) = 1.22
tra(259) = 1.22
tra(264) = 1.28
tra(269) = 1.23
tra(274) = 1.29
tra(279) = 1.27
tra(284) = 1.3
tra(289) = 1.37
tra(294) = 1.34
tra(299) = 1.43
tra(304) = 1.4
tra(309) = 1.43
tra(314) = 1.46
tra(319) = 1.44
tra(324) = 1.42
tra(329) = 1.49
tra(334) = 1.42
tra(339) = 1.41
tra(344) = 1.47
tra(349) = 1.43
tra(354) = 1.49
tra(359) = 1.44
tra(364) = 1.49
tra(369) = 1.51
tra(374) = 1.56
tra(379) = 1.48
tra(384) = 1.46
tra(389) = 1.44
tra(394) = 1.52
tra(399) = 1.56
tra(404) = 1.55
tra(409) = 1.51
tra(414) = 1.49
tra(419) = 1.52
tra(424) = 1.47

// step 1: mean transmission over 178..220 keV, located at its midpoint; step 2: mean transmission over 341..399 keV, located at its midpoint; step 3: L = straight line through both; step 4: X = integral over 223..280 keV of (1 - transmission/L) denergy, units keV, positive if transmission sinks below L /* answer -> 2.6 keV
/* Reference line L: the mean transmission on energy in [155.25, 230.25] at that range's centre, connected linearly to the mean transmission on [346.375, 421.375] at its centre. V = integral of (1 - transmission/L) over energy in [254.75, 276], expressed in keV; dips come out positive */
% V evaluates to 1.45 keV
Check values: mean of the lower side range 1.25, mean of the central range 1.25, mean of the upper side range 1.5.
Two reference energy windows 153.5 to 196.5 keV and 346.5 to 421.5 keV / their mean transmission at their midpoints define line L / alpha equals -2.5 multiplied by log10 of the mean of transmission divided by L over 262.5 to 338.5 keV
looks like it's 0.024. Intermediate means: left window 1.26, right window 1.5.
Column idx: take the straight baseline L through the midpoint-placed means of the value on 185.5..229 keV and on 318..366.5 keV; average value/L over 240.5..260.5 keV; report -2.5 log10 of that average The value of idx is 0.05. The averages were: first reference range 1.24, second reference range 1.45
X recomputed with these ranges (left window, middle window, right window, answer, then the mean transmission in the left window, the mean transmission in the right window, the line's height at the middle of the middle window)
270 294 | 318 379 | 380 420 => -2.0 keV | 1.31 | 1.5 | 1.42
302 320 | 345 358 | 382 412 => 0.1 keV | 1.43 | 1.51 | 1.47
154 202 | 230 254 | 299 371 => 1.6 keV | 1.26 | 1.45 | 1.33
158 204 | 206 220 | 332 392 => 0.5 keV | 1.25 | 1.47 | 1.29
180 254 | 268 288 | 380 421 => 0.7 keV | 1.24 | 1.51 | 1.33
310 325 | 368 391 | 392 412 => 0.3 keV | 1.44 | 1.53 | 1.51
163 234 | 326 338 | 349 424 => -0.2 keV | 1.24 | 1.5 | 1.42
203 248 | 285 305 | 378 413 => -0.4 keV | 1.24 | 1.5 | 1.35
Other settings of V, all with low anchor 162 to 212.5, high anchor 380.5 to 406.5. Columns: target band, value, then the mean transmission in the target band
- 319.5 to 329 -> -0.2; 1.44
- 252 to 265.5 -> 0.9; 1.24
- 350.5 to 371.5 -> -0.2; 1.48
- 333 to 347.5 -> 0.0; 1.43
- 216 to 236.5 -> 0.7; 1.24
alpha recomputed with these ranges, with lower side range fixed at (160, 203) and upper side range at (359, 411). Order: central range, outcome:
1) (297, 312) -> -0.014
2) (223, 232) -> 0.034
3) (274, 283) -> 0.073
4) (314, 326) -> -0.011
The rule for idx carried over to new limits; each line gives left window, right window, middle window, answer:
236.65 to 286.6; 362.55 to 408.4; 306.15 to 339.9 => -0.04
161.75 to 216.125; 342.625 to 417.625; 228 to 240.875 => 0.05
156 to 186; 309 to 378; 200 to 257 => 0.08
